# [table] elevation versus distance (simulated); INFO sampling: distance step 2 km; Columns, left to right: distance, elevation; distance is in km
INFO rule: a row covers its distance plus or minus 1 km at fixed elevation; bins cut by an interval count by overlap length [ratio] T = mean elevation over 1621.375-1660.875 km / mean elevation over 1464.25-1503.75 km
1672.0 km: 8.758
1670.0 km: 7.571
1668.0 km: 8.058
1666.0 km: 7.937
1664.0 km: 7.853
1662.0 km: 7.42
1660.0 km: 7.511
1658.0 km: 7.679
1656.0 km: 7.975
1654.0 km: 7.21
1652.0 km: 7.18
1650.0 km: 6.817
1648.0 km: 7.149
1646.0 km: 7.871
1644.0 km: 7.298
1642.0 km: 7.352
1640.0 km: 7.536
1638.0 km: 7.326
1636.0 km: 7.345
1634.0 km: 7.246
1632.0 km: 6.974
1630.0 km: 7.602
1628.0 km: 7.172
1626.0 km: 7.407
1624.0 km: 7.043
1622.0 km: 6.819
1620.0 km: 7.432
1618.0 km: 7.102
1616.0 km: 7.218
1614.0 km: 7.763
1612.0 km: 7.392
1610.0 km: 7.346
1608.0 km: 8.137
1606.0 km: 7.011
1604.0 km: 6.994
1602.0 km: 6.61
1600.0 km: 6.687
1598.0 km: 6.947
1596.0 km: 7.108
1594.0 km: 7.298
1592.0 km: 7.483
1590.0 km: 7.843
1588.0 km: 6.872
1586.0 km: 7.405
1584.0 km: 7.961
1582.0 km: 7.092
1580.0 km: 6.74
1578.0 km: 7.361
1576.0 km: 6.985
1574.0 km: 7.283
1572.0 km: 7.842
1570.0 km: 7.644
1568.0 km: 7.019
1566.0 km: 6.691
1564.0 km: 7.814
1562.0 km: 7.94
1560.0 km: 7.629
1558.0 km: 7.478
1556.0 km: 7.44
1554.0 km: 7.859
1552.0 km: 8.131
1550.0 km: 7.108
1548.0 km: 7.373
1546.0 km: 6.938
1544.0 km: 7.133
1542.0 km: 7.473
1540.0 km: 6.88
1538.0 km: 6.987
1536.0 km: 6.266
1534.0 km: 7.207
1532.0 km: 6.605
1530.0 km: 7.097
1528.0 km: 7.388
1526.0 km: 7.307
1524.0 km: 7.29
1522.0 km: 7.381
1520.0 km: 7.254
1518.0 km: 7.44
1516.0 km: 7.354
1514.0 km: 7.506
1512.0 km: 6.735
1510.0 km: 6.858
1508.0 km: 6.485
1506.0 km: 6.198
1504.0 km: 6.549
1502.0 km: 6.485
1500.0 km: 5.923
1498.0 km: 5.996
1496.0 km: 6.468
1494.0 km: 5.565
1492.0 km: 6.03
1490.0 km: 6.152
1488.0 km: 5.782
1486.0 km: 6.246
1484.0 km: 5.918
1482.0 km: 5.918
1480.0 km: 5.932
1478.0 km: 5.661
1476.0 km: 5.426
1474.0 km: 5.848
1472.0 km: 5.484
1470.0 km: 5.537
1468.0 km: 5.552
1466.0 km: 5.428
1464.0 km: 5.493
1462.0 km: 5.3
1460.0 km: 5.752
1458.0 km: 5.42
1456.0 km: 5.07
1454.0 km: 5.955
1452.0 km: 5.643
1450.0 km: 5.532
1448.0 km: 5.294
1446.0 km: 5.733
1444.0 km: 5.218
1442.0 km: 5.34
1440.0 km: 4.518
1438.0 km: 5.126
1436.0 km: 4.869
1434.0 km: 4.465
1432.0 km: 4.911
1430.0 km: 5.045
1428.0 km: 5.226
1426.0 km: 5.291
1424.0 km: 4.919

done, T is 1.2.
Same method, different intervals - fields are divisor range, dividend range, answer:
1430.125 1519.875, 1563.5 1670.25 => 1.26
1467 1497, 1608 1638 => 1.25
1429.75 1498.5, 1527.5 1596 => 1.32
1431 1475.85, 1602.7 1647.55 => 1.37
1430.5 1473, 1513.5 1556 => 1.36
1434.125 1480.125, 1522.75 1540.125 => 1.30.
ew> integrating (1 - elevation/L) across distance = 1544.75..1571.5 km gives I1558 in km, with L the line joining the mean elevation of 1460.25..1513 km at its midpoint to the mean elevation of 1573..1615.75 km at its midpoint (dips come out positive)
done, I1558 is -2.57 km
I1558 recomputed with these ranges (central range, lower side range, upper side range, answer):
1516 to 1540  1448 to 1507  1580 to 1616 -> -2.6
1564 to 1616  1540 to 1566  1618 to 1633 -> 0.4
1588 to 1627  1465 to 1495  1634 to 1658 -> -1.3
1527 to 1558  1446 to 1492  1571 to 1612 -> -2.7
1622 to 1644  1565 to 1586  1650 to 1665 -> 0.4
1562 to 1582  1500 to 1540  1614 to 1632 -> -0.6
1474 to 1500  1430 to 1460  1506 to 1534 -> 1.5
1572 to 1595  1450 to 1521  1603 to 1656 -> -1.4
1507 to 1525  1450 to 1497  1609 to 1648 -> -2.9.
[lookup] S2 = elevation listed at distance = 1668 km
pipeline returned 8.058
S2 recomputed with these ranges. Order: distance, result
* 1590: 7.843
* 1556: 7.44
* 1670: 7.571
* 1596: 7.108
